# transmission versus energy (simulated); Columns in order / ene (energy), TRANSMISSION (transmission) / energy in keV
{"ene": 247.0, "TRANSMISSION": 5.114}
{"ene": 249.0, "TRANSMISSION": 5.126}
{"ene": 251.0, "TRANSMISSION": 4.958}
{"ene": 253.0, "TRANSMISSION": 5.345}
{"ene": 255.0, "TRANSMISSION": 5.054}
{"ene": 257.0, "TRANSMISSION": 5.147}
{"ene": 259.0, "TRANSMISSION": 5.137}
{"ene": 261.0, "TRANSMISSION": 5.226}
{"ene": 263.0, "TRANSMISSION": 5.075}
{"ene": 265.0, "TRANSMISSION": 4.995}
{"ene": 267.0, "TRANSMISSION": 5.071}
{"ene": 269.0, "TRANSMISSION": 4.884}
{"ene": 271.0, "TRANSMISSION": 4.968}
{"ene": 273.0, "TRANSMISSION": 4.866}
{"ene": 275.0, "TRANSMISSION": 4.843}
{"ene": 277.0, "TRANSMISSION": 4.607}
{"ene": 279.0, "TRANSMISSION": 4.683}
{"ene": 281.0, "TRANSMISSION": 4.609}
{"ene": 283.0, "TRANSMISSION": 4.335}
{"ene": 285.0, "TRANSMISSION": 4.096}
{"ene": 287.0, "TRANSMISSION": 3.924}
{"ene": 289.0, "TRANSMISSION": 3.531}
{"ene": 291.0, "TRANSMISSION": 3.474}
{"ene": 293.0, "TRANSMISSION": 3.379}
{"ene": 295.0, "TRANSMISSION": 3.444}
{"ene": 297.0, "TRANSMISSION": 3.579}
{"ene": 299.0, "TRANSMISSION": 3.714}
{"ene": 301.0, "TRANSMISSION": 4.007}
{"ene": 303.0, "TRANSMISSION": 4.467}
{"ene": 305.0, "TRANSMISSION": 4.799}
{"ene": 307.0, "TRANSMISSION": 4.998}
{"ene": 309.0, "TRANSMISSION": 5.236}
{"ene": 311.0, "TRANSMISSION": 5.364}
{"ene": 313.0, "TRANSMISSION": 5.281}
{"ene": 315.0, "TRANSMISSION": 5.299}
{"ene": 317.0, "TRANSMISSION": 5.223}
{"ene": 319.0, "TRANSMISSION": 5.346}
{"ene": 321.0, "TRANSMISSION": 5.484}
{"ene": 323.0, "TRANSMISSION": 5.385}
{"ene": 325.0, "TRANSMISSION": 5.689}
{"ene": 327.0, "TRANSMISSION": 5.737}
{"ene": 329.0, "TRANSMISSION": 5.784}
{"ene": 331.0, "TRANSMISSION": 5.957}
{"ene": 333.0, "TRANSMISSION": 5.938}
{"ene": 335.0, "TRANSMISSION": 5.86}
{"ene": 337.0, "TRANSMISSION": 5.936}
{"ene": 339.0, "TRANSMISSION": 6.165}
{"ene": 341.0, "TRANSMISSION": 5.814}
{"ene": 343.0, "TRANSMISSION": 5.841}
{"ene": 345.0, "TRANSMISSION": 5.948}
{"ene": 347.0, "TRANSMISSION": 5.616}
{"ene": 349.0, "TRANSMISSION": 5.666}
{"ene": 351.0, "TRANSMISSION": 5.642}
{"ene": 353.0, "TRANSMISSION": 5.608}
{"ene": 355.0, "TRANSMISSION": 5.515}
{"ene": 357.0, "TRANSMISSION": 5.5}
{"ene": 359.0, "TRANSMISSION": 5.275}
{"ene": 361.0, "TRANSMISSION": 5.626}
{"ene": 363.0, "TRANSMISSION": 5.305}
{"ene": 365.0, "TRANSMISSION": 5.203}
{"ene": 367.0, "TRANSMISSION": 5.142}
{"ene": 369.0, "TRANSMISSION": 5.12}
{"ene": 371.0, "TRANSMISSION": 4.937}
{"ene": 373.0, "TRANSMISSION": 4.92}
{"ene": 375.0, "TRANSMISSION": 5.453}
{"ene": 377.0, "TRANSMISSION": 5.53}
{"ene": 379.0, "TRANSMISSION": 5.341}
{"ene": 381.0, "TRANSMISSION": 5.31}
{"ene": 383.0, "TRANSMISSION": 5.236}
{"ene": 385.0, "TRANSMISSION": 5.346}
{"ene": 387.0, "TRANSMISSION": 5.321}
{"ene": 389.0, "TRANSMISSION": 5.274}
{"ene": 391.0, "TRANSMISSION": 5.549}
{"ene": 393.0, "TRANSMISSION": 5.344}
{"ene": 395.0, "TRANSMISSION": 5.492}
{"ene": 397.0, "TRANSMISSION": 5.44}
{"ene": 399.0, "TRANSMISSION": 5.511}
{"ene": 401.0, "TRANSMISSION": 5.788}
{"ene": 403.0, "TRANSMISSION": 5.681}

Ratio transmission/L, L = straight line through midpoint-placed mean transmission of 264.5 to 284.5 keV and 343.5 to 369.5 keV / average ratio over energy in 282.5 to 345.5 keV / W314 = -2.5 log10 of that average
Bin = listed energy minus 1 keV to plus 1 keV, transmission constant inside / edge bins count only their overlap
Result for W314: 0.04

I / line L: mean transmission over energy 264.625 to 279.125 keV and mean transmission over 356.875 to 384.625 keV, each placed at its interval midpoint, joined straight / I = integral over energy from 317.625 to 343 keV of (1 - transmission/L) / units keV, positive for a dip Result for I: -3.2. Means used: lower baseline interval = 4.87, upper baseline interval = 5.27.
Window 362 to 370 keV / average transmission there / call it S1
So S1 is 5.19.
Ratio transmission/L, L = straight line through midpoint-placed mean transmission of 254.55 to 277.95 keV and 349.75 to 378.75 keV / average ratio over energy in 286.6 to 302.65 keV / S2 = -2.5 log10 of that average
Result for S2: 0.36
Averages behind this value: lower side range 4.99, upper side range 5.34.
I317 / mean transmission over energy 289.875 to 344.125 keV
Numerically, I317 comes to 5.08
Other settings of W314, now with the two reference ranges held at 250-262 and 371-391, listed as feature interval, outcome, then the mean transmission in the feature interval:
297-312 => 0.14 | 4.58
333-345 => -0.13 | 5.93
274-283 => 0.12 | 4.65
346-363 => -0.06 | 5.54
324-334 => -0.12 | 5.82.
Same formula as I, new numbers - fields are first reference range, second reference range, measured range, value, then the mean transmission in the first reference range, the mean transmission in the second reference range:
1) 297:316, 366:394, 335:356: -3.2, 4.73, 5.27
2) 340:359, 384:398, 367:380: 0.7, 5.66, 5.4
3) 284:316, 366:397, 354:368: -0.9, 4.29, 5.29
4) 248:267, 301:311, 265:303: 5.5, 5.12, 4.84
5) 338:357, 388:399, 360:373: 1.0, 5.74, 5.43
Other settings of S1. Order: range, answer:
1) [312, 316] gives 5.29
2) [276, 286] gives 4.47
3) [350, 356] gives 5.59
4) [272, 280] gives 4.75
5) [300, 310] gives 4.7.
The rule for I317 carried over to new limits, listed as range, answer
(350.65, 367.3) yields 5.43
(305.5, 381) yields 5.5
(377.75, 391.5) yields 5.34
